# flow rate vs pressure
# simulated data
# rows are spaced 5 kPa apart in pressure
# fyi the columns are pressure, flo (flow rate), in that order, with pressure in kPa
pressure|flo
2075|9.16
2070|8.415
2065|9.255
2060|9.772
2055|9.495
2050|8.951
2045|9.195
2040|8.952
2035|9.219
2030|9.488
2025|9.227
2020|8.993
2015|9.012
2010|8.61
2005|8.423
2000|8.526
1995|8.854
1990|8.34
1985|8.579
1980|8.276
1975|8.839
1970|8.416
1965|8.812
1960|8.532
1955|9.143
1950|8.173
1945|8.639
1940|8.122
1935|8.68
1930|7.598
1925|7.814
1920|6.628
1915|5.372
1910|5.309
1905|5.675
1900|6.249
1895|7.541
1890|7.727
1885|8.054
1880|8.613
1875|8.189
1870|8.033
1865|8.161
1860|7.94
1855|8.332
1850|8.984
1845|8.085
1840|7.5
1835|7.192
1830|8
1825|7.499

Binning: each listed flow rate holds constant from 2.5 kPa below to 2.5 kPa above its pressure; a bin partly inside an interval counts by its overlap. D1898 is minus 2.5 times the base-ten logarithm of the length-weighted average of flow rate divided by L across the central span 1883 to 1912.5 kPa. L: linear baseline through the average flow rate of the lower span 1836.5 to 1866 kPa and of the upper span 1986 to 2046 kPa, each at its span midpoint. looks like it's 0.23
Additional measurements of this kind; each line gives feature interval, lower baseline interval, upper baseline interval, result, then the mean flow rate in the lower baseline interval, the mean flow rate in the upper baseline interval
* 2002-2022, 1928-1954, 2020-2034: 0.044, 8.31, 9.28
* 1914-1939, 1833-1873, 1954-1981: 0.146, 8.04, 8.67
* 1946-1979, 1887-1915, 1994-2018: -0.118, 6.43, 8.68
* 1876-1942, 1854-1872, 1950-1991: 0.156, 8.1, 8.6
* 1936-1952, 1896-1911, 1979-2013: -0.178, 5.97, 8.53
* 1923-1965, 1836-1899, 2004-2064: 0.022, 8.03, 9.13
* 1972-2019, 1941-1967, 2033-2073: 0.029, 8.63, 9.16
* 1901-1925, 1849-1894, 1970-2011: 0.355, 8.18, 8.55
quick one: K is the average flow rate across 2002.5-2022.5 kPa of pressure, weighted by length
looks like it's 8.76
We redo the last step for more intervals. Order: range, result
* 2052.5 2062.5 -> 9.63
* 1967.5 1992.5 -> 8.49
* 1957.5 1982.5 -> 8.57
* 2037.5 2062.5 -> 9.27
